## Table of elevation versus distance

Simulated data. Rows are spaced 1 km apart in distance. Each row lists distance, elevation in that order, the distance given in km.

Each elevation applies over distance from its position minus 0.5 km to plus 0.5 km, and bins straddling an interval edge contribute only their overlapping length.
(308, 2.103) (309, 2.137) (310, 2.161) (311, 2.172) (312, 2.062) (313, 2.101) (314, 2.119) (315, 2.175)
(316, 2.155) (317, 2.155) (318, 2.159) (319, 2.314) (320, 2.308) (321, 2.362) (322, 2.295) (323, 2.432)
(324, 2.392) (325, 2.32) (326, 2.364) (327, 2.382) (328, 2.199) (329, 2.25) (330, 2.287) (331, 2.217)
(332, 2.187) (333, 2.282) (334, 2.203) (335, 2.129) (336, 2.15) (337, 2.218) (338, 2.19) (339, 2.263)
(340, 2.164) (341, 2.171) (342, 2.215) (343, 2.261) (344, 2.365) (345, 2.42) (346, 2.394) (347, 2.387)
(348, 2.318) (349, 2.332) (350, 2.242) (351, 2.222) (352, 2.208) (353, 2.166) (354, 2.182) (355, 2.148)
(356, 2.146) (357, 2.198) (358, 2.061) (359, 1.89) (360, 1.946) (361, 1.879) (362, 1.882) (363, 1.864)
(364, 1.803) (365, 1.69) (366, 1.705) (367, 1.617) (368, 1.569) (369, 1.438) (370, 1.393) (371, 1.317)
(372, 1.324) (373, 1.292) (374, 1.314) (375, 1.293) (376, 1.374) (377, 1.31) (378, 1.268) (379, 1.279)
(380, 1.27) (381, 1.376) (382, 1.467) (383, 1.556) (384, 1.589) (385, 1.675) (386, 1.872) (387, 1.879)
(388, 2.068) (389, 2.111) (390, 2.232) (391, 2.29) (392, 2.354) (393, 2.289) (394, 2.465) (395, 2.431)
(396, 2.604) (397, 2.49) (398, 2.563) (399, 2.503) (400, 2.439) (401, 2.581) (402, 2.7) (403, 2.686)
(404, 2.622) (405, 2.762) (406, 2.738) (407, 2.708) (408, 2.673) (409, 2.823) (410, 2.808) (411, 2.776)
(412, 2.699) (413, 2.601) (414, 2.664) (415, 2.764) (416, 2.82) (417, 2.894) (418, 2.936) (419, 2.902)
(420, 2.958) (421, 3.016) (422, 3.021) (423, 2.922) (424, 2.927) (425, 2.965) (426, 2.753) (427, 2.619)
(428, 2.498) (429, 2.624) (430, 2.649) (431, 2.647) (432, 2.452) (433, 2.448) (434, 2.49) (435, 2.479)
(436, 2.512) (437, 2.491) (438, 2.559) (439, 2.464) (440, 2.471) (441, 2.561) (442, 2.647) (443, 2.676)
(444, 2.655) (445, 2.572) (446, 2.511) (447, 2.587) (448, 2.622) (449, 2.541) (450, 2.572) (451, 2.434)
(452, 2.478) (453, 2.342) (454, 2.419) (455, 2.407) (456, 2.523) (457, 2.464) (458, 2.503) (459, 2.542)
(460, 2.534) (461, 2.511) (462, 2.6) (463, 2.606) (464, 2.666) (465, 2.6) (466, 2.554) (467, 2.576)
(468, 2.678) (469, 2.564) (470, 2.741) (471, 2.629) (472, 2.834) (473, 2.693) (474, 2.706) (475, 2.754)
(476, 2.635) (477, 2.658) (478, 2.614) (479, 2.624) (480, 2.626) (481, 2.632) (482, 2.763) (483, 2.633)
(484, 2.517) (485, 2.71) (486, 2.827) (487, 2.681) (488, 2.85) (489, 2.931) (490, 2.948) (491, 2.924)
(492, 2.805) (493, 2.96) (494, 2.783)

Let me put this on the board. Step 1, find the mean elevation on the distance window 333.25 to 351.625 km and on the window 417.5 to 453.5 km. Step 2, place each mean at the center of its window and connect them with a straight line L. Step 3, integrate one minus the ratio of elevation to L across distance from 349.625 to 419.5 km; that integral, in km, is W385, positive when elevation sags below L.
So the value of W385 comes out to 9.5 km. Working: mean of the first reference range 2.26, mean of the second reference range 2.64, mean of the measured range 2.11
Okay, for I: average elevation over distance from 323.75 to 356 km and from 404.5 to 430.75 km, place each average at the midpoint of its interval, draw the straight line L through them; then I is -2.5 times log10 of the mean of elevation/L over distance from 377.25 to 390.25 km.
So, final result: 0.48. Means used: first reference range 2.25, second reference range 2.79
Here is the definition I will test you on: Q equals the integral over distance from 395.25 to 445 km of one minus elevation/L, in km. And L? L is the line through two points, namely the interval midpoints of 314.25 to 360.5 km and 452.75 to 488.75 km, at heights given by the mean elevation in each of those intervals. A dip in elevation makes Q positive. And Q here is -4.1 km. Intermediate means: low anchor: 2.23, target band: 2.68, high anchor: 2.62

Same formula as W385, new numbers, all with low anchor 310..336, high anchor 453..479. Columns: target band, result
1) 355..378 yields 6.8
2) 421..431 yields -1.1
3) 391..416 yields -1.8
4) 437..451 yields -0.1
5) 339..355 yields 0.2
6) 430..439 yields 0.0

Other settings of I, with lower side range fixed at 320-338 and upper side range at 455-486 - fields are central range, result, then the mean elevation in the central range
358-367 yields 0.27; 1.83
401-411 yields -0.11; 2.72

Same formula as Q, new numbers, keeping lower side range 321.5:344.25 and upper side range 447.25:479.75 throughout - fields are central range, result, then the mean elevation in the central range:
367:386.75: 7.8 km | 1.43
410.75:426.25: -2.4 km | 2.85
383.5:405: 0.8 km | 2.32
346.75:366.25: 2.1 km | 2.06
